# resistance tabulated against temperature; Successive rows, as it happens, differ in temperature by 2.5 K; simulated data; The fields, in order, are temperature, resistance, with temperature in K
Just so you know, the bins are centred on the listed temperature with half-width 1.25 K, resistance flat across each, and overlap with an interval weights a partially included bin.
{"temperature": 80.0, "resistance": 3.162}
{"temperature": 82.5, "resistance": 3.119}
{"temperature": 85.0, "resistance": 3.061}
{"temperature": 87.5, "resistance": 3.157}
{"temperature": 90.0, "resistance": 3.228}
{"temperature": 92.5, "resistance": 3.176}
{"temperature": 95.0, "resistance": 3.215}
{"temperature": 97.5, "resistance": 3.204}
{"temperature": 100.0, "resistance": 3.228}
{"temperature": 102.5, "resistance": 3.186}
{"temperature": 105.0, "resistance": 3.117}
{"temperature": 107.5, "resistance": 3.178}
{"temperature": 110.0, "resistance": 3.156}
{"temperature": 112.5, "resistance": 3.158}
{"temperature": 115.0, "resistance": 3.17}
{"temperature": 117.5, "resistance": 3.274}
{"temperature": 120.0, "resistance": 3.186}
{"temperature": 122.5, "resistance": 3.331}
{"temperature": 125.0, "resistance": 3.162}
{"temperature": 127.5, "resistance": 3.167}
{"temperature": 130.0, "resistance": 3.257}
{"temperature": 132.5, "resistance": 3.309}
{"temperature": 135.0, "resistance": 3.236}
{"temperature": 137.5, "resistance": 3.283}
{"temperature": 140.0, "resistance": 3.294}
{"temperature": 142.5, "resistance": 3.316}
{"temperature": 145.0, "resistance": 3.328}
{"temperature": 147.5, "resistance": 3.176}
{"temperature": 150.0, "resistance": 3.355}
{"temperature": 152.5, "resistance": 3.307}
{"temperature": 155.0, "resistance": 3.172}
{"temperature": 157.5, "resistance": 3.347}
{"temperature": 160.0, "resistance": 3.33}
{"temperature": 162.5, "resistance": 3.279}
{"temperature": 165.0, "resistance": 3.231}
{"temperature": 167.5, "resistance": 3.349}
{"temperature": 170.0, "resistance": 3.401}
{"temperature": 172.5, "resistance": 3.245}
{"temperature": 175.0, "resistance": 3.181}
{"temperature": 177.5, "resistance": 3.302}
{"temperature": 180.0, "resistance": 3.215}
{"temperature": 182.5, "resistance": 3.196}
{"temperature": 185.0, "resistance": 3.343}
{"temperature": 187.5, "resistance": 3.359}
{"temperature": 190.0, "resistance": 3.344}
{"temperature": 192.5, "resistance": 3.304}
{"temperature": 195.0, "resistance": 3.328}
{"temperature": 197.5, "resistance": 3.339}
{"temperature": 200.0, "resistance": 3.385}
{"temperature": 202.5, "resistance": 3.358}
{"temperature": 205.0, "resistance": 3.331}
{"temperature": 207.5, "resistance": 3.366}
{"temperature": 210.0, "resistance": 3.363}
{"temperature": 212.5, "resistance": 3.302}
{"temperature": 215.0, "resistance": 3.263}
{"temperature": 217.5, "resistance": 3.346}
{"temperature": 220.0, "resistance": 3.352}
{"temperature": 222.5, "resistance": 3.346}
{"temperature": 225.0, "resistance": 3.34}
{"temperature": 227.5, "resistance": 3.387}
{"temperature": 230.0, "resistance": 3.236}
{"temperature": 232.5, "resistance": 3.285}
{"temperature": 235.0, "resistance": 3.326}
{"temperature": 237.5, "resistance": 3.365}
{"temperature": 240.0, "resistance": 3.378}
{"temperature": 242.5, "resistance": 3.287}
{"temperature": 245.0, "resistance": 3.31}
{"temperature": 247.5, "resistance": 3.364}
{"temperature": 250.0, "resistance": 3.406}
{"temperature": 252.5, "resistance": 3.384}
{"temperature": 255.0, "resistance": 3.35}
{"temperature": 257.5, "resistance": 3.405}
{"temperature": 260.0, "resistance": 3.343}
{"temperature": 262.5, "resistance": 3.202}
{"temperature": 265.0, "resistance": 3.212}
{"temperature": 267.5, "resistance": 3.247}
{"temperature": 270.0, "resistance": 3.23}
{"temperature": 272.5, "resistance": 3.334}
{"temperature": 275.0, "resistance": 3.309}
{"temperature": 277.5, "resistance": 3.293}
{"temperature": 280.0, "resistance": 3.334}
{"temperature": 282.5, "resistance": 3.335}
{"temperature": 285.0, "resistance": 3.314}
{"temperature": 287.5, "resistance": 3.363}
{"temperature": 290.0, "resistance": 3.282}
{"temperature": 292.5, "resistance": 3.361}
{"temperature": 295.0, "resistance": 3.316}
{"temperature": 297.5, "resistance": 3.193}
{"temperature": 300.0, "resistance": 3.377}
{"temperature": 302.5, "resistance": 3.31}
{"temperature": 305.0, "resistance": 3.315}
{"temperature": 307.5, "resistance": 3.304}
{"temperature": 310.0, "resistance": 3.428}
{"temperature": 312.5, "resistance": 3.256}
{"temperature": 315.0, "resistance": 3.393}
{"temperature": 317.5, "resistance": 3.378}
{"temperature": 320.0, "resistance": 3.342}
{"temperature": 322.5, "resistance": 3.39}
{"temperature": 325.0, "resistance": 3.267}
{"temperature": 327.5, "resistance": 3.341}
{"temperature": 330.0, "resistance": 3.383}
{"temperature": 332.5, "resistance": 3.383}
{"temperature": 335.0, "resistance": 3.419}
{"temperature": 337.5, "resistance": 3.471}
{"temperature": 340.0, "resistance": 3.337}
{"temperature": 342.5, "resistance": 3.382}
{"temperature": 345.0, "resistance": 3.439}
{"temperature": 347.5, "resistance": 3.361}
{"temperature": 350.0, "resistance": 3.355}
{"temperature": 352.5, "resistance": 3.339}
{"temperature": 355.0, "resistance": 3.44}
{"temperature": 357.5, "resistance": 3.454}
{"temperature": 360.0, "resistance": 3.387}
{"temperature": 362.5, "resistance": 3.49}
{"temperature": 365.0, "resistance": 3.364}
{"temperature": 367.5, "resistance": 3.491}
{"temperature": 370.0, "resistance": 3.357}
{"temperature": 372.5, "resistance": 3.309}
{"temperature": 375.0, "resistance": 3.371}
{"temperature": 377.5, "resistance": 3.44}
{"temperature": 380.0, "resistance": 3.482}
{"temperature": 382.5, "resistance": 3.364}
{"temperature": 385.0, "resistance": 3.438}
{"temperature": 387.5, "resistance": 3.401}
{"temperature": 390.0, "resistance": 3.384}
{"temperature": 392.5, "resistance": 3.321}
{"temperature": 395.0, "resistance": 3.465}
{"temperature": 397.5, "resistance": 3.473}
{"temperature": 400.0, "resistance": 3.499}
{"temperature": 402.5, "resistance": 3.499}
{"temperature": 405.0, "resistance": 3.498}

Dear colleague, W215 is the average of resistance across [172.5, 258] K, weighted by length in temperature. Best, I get 3.33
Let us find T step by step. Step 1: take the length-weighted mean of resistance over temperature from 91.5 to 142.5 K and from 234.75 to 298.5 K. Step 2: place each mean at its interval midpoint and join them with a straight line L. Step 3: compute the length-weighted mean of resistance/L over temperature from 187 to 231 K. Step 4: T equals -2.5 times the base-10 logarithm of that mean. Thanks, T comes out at -0.02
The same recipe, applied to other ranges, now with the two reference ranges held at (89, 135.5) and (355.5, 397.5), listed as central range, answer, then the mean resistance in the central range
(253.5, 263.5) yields 0.00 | 3.33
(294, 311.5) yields 0.01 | 3.32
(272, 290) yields 0.00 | 3.32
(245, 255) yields -0.02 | 3.37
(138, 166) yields -0.02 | 3.29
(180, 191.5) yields -0.01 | 3.3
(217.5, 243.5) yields -0.01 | 3.33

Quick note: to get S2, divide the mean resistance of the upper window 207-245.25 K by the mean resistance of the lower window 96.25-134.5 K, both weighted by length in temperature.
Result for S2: 1.04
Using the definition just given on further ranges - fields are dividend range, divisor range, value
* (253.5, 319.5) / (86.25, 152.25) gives 1.03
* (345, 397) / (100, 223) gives 1.04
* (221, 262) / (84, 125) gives 1.05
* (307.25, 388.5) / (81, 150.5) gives 1.05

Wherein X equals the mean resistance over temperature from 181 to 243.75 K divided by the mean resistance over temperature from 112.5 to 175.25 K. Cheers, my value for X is 1.02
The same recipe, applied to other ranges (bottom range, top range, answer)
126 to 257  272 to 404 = 1.02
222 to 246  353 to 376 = 1.02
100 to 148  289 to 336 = 1.03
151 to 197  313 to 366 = 1.03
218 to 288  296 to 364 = 1.01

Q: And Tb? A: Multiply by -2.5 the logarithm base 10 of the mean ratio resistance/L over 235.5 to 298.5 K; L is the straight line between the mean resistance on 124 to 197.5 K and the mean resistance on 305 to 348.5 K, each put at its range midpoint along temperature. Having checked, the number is 0.006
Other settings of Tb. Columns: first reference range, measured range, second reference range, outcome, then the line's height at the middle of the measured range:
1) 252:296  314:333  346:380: 0.00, 3.36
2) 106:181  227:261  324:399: -0.01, 3.32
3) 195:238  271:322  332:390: 0.01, 3.37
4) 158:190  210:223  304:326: -0.01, 3.31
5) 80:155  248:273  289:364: 0.00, 3.32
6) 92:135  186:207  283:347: -0.03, 3.27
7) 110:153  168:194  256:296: -0.01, 3.27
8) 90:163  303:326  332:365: 0.01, 3.38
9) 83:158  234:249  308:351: -0.01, 3.31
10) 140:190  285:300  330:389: 0.02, 3.36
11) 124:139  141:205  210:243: -0.01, 3.28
